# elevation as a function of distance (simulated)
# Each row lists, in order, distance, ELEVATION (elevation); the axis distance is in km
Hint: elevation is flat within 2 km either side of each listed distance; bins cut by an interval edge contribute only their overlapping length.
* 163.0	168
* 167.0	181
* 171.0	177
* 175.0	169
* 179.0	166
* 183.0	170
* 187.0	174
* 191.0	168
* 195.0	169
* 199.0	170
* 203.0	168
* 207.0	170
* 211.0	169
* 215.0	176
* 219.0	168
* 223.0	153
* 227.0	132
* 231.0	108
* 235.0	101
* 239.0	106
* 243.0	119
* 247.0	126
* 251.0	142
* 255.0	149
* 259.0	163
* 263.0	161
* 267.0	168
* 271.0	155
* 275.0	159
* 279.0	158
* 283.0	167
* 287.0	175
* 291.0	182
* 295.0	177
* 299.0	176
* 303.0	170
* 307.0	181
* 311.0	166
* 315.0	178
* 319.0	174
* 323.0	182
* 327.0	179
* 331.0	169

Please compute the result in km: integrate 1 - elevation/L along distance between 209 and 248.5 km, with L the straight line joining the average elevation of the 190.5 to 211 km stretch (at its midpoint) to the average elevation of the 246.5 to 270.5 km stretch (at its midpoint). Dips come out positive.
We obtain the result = 6.3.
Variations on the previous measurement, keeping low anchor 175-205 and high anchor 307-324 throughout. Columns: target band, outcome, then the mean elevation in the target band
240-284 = 5.8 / 150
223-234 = 3.0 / 124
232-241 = 3.5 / 104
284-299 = -0.2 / 177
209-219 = -0.1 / 172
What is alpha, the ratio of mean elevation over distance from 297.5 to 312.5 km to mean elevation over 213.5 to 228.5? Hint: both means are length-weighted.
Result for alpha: 1.10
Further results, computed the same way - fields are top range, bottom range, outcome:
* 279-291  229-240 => 1.63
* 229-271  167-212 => 0.79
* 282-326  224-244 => 1.53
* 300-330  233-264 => 1.32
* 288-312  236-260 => 1.34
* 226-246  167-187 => 0.66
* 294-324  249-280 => 1.12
